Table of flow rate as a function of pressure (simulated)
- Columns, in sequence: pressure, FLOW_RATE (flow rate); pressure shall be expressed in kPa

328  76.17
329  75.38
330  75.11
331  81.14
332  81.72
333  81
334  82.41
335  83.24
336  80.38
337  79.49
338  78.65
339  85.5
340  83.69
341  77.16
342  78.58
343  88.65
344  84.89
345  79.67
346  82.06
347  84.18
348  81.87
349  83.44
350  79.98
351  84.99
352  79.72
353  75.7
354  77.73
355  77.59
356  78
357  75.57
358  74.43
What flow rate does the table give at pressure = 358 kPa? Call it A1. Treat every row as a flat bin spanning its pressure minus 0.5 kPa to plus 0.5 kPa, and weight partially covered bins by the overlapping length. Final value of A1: 74.43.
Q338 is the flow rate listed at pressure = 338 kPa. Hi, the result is 78.65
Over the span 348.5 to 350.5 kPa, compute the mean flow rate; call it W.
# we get 81.7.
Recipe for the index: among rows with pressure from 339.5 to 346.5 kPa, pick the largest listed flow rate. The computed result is 88.65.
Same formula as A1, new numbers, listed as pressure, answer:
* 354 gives 77.73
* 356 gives 78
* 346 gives 82.06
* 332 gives 81.72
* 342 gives 78.58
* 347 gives 84.18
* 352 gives 79.72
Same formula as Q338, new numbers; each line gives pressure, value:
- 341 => 77.16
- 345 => 79.67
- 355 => 77.59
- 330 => 75.11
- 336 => 80.38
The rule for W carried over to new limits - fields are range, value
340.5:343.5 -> 81.5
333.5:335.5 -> 82.8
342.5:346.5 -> 83.8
